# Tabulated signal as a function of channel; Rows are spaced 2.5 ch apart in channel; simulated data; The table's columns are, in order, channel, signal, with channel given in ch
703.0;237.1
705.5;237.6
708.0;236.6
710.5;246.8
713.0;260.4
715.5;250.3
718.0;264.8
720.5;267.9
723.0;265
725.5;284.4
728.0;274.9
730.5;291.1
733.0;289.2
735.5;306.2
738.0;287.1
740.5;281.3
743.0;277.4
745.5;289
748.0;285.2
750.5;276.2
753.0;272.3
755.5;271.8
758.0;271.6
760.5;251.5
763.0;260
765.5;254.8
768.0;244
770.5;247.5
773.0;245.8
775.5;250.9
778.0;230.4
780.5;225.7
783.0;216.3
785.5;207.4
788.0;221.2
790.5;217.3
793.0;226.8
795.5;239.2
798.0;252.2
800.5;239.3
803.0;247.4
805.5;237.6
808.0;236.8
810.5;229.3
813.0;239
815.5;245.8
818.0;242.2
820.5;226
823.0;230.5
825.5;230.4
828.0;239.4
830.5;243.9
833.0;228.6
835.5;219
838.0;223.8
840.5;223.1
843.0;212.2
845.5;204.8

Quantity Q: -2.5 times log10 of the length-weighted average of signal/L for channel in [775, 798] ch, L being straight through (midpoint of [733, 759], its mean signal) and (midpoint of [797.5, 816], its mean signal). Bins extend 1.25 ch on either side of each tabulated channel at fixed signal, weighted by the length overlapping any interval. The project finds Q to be 0.12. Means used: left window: 282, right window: 240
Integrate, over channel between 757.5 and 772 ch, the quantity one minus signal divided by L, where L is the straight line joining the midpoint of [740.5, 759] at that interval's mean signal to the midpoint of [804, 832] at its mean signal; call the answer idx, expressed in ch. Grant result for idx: 0.8 ch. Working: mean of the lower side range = 278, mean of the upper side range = 236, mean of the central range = 254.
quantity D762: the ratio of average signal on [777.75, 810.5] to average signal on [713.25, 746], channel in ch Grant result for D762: 0.8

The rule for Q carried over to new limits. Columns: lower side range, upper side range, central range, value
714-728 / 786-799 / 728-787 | -0.059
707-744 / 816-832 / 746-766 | -0.033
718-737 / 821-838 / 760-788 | 0.089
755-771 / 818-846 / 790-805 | 0.018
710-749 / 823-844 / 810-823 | -0.002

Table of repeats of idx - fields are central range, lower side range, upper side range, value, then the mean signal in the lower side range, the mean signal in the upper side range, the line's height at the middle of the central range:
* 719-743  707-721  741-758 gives -1.52 ch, 254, 278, 266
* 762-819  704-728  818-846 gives 0.19 ch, 258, 227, 238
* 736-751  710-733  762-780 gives -1.45 ch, 269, 247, 259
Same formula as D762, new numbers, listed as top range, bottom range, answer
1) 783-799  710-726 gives 0.86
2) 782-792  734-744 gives 0.75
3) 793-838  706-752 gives 0.86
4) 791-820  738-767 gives 0.88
